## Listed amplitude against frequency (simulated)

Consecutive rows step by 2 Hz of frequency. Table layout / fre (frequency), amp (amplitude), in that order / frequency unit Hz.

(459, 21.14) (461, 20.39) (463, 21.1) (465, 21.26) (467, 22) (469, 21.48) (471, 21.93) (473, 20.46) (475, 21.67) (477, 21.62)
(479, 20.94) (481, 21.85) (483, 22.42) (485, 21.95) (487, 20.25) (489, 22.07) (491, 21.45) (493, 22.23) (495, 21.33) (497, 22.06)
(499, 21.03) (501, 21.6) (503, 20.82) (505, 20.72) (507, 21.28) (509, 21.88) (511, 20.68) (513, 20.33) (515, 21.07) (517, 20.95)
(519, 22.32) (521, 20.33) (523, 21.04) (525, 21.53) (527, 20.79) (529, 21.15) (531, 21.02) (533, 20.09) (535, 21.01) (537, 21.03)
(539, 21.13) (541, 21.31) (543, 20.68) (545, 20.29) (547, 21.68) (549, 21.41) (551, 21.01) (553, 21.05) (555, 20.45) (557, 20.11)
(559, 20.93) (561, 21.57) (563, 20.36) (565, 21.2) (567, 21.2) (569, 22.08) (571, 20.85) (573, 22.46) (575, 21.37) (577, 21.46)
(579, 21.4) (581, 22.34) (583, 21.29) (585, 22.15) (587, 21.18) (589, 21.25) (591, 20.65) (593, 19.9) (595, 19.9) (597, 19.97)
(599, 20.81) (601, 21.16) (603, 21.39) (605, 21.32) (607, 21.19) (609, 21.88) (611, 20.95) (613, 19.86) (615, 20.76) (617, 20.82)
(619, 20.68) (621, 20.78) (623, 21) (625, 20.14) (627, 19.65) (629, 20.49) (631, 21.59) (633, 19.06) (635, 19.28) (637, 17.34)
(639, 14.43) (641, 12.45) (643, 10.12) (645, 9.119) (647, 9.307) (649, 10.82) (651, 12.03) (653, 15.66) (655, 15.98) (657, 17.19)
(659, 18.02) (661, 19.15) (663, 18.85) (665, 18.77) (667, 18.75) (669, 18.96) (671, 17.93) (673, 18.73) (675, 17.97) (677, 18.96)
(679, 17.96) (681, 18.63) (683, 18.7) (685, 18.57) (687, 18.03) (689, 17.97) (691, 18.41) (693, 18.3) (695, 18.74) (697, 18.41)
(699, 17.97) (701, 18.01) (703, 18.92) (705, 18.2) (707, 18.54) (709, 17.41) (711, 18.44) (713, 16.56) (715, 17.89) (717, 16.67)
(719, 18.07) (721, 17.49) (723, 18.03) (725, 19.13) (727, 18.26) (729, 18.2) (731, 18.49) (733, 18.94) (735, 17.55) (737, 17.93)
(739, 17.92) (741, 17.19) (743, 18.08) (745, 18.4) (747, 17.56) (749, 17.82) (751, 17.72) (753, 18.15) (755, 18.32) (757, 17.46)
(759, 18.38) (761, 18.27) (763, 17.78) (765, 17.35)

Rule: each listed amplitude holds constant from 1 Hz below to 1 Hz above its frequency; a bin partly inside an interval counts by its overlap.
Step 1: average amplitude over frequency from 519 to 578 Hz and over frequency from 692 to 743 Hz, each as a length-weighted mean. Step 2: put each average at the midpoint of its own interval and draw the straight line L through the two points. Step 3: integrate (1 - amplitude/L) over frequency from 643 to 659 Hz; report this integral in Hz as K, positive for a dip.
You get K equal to 5.2 Hz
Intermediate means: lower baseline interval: 21.1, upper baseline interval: 18.1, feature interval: 13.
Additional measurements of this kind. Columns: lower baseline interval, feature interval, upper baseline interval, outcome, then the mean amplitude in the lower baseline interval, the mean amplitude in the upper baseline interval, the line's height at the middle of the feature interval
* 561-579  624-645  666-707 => 2.9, 21.4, 18.4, 19.7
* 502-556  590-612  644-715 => -1.9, 21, 17.3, 19.2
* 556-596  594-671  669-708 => 6.5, 21.2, 18.4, 19.8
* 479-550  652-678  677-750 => 1.1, 21.2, 18.1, 18.9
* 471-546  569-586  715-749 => -1.2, 21.2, 18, 20.2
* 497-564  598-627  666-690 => -1.9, 21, 18.4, 19.6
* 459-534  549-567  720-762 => -0.4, 21.3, 18.1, 20.5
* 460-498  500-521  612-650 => -0.5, 21.5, 17.2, 20.6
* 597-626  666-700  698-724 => 0.5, 20.9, 17.9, 18.7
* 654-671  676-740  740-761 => -0.4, 18.2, 17.9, 18.1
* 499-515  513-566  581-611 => 0.2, 21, 21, 21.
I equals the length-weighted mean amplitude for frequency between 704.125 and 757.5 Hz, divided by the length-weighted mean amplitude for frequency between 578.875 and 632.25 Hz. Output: 0.86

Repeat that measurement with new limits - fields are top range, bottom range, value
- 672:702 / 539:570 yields 0.87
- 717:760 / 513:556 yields 0.86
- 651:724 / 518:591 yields 0.85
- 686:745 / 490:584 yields 0.85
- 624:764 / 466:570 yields 0.83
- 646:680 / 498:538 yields 0.80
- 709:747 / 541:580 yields 0.85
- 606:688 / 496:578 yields 0.84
